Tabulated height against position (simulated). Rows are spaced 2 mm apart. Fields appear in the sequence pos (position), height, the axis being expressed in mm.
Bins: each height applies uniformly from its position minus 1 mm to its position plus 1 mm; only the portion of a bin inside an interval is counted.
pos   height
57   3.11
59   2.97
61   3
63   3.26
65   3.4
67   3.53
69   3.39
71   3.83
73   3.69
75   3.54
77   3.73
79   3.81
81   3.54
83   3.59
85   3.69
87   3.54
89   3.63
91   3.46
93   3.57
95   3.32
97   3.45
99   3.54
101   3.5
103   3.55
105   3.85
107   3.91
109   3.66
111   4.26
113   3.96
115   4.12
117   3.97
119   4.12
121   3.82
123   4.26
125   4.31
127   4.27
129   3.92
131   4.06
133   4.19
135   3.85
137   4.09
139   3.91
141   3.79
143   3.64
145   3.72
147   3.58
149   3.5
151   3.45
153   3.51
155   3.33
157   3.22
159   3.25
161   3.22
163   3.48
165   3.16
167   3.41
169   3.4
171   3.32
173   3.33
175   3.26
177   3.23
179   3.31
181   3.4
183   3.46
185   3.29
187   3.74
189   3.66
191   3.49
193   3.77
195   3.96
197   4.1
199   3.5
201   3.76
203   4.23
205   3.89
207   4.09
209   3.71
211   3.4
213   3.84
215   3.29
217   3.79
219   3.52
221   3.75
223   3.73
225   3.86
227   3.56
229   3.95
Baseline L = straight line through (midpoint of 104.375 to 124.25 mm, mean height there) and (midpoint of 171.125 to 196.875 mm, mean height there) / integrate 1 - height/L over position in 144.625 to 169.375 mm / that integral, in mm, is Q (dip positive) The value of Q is 2.0 mm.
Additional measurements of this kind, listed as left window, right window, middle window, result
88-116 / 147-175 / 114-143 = -4.00 mm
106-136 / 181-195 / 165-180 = 1.54 mm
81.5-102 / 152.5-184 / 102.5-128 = -4.02 mm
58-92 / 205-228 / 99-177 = -2.57 mm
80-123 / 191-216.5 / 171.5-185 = 1.58 mm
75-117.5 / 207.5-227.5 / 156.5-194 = 2.84 mm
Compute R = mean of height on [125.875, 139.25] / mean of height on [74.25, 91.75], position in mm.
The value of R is 1.12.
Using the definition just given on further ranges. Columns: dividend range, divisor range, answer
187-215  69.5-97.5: 1.05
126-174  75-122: 0.97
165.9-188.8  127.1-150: 0.88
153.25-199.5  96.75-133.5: 0.88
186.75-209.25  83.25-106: 1.08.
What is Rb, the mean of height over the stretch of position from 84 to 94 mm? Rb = 3.58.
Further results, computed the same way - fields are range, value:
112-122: 4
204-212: 3.77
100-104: 3.52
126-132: 4.08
